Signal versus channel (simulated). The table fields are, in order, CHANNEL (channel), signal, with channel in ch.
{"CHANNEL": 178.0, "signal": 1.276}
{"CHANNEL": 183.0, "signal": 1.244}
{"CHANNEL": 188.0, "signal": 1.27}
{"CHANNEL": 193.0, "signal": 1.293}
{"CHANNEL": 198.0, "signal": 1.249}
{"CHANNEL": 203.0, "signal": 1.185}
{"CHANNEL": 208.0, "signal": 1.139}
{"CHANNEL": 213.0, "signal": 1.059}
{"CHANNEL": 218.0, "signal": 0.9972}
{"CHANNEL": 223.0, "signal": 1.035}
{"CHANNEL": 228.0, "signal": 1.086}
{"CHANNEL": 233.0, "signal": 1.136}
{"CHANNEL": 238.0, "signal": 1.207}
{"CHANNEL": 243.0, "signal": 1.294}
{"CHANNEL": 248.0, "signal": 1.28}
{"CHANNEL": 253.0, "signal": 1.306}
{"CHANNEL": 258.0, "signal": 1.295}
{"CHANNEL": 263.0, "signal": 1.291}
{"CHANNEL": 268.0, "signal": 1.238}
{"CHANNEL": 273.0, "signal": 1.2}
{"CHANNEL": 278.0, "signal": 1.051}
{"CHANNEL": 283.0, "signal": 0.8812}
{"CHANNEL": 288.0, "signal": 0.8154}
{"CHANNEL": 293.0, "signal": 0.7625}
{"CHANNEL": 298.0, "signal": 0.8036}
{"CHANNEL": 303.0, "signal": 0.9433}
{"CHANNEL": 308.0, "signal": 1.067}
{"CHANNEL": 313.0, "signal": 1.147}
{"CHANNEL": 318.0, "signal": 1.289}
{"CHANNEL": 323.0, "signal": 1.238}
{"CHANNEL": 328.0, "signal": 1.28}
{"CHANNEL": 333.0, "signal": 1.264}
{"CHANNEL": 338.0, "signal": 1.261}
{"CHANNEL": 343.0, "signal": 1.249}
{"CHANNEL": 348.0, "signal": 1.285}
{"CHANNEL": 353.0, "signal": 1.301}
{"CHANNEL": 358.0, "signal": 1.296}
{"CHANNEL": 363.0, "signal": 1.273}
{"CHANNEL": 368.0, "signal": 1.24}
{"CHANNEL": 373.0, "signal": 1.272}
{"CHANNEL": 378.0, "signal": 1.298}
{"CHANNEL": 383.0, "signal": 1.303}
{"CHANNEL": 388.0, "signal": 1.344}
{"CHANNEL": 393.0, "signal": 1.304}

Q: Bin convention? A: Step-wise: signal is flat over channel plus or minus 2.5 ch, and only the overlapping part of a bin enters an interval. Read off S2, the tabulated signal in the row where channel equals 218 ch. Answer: 0.9972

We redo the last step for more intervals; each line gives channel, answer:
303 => 0.9433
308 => 1.067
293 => 0.7625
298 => 0.8036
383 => 1.303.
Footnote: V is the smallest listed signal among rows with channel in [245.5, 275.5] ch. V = 1.2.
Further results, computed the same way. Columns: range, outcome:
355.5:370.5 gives 1.24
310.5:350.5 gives 1.147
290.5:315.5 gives 0.7625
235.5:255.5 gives 1.207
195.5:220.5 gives 0.9972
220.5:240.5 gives 1.035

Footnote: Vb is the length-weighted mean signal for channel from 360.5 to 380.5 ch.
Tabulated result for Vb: 1.27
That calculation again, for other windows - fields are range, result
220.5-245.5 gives 1.15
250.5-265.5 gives 1.3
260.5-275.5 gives 1.24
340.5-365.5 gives 1.28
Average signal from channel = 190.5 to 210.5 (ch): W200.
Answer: 1.22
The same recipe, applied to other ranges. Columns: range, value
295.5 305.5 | 0.873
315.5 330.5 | 1.27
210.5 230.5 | 1.04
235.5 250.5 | 1.26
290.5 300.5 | 0.783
